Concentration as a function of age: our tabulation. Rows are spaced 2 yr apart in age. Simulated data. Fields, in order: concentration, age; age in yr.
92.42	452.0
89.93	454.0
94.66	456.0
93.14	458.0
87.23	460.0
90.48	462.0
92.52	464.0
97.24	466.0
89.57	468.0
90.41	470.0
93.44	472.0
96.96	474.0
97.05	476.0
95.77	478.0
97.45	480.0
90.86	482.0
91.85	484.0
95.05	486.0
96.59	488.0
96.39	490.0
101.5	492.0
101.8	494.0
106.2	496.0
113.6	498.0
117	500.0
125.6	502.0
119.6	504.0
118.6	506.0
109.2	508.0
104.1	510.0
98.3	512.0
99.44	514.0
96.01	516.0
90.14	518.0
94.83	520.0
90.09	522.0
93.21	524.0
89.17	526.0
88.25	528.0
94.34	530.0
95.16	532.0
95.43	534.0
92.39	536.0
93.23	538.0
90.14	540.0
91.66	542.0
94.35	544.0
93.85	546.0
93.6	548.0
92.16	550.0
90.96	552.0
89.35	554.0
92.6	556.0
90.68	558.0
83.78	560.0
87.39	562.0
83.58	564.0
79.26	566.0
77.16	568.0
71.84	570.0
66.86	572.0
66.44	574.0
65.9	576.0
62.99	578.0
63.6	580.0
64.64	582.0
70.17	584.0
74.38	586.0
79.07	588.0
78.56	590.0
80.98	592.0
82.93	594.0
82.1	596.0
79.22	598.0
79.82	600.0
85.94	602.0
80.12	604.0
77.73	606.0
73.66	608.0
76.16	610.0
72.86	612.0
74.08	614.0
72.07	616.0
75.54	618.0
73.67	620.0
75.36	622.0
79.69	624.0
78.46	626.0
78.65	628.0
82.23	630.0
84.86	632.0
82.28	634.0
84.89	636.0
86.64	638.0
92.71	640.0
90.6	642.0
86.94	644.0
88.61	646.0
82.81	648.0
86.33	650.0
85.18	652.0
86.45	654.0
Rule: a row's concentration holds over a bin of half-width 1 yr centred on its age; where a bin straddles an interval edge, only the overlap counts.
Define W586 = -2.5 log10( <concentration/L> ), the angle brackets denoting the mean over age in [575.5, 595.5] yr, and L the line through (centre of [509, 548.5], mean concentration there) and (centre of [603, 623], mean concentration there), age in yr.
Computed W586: 0.12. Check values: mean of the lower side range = 93.9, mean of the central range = 72.7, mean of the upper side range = 75.1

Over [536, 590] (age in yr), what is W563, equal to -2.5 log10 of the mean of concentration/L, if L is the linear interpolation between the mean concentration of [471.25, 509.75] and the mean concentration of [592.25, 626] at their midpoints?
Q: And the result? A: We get 0.09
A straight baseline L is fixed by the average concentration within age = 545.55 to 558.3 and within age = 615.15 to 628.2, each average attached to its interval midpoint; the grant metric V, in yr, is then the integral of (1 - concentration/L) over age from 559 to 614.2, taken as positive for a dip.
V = 5.3 yr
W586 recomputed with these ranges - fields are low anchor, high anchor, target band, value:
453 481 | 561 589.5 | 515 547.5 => -0.15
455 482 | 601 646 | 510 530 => -0.06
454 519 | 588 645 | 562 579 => 0.20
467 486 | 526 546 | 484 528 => -0.10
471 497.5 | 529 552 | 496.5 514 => -0.17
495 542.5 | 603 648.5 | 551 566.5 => 0.07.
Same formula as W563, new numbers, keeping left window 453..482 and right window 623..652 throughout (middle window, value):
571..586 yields 0.302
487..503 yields -0.170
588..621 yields 0.112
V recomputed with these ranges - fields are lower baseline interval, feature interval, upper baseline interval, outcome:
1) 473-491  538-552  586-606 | -0.87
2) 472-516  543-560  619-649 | 0.58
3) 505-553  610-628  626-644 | 2.32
